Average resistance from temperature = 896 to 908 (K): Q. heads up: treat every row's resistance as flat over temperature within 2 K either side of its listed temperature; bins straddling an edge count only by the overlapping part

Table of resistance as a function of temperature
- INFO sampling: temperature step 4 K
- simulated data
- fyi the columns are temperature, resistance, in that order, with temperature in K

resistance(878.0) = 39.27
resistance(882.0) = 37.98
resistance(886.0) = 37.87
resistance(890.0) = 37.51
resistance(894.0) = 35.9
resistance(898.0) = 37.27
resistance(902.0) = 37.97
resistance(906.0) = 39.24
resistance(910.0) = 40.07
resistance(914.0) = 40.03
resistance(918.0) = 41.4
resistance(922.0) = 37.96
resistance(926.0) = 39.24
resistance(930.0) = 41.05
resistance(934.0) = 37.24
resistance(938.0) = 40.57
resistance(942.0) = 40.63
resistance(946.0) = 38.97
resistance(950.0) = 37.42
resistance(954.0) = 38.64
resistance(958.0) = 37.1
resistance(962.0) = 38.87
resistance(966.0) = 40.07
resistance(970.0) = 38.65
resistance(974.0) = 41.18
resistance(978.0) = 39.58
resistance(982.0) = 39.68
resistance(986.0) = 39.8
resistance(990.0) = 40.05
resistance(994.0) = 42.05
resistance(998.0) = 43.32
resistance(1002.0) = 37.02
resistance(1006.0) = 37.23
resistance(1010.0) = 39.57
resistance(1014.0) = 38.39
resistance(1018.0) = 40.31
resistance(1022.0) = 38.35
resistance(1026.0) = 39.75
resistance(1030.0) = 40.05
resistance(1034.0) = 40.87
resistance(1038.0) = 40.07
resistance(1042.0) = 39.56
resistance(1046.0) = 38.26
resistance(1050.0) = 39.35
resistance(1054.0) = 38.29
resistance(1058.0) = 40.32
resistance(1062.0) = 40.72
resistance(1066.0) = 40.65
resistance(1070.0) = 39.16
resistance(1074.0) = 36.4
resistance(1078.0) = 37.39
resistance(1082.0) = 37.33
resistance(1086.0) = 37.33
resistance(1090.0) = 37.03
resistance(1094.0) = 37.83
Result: 38.2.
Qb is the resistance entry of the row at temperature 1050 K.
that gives 39.35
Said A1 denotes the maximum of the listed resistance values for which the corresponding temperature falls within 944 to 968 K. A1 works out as 40.07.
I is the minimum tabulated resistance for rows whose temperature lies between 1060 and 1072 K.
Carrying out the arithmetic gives 39.16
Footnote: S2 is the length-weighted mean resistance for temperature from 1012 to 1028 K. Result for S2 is 39.2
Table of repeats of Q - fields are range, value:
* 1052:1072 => 39.8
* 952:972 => 38.7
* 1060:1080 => 38.9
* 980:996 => 40.4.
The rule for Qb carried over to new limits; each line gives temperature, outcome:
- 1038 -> 40.07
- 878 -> 39.27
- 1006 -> 37.23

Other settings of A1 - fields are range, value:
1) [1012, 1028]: 40.31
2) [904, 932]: 41.4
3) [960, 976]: 41.18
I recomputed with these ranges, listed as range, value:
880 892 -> 37.51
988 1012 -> 37.02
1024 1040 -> 39.75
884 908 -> 35.9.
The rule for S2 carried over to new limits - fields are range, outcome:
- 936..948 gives 40.1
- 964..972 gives 39.4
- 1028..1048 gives 39.8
